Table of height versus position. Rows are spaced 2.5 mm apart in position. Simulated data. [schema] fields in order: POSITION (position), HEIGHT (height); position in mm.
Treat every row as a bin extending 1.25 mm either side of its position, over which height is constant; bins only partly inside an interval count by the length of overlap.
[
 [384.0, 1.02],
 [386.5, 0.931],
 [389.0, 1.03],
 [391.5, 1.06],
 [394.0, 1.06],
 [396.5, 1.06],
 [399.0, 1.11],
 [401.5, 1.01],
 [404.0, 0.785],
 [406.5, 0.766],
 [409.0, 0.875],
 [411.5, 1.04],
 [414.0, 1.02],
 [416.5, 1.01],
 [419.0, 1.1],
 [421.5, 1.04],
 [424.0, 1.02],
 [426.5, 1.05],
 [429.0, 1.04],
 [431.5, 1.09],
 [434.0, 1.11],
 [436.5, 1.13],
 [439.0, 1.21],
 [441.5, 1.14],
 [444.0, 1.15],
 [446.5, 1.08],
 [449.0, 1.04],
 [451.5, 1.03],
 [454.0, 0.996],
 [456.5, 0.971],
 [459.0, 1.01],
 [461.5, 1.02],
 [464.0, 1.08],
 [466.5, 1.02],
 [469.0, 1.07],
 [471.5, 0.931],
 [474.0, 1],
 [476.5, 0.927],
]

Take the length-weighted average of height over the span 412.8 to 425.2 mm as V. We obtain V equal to 1.04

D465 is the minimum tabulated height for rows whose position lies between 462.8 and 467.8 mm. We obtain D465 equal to 1.02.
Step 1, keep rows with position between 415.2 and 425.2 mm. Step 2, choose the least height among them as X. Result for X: 1.01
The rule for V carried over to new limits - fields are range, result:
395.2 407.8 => 0.946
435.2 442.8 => 1.16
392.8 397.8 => 1.06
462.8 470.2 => 1.06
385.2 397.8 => 1.03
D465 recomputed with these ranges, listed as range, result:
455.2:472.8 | 0.931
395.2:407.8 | 0.766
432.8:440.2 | 1.11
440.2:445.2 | 1.14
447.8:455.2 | 0.996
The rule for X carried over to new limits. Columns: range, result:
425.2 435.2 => 1.04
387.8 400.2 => 1.03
